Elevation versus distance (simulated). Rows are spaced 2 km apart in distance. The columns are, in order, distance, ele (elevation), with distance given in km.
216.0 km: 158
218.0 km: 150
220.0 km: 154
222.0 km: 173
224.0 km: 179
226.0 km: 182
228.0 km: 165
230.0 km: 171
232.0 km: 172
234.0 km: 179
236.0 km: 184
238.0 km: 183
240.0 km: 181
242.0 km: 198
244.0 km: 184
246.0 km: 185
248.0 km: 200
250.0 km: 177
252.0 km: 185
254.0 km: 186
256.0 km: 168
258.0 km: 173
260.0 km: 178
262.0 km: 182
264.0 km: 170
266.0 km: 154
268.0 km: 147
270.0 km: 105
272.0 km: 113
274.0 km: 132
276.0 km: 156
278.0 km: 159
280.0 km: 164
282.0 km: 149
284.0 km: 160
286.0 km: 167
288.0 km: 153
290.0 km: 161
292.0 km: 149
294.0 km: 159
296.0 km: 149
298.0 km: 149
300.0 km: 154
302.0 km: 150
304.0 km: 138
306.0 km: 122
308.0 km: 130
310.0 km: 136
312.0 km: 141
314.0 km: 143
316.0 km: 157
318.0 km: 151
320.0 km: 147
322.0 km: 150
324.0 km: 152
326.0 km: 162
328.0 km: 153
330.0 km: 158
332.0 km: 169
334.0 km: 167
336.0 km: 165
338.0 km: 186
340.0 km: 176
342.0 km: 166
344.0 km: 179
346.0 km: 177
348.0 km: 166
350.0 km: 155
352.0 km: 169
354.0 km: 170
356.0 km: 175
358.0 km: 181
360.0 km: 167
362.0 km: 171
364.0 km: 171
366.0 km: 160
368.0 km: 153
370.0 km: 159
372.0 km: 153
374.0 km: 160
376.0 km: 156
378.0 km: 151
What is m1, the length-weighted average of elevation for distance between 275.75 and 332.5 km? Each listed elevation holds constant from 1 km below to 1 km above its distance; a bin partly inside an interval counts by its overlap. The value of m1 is 151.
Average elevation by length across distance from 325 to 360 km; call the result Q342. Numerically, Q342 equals 169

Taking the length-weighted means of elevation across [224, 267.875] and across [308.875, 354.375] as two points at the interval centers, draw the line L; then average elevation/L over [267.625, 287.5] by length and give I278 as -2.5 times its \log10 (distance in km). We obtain 0.180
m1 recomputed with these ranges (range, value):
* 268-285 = 143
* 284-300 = 156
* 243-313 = 157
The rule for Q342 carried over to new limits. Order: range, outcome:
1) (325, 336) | 162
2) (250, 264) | 178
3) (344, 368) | 169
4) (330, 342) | 171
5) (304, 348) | 156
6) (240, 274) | 168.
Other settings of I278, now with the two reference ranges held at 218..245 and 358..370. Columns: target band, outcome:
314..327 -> 0.11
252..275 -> 0.11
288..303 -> 0.12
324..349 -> 0.00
